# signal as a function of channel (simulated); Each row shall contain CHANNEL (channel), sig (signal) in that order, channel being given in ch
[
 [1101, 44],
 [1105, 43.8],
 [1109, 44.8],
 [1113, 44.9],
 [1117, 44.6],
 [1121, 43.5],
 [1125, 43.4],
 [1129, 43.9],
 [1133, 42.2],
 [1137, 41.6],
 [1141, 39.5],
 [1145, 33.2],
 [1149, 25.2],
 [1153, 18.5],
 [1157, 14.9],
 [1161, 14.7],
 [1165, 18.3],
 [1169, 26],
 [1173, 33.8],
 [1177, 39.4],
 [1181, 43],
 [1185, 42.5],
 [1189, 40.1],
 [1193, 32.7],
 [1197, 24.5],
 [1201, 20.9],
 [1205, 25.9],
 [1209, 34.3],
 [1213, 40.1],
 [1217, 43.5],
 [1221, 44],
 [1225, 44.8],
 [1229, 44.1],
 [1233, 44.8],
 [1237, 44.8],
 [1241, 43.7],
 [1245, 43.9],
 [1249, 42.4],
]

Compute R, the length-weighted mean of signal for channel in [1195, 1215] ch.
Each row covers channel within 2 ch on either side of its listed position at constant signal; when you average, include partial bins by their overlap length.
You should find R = 29.1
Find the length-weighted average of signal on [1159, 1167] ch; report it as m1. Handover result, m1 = 16.5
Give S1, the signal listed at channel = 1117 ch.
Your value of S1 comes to 44.6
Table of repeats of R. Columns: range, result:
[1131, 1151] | 36.3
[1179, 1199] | 36.6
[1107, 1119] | 44.8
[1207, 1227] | 41.3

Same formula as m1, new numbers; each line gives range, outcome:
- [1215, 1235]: 44.2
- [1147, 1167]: 18.3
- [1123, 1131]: 43.6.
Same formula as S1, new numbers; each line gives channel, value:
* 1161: 14.7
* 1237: 44.8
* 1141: 39.5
